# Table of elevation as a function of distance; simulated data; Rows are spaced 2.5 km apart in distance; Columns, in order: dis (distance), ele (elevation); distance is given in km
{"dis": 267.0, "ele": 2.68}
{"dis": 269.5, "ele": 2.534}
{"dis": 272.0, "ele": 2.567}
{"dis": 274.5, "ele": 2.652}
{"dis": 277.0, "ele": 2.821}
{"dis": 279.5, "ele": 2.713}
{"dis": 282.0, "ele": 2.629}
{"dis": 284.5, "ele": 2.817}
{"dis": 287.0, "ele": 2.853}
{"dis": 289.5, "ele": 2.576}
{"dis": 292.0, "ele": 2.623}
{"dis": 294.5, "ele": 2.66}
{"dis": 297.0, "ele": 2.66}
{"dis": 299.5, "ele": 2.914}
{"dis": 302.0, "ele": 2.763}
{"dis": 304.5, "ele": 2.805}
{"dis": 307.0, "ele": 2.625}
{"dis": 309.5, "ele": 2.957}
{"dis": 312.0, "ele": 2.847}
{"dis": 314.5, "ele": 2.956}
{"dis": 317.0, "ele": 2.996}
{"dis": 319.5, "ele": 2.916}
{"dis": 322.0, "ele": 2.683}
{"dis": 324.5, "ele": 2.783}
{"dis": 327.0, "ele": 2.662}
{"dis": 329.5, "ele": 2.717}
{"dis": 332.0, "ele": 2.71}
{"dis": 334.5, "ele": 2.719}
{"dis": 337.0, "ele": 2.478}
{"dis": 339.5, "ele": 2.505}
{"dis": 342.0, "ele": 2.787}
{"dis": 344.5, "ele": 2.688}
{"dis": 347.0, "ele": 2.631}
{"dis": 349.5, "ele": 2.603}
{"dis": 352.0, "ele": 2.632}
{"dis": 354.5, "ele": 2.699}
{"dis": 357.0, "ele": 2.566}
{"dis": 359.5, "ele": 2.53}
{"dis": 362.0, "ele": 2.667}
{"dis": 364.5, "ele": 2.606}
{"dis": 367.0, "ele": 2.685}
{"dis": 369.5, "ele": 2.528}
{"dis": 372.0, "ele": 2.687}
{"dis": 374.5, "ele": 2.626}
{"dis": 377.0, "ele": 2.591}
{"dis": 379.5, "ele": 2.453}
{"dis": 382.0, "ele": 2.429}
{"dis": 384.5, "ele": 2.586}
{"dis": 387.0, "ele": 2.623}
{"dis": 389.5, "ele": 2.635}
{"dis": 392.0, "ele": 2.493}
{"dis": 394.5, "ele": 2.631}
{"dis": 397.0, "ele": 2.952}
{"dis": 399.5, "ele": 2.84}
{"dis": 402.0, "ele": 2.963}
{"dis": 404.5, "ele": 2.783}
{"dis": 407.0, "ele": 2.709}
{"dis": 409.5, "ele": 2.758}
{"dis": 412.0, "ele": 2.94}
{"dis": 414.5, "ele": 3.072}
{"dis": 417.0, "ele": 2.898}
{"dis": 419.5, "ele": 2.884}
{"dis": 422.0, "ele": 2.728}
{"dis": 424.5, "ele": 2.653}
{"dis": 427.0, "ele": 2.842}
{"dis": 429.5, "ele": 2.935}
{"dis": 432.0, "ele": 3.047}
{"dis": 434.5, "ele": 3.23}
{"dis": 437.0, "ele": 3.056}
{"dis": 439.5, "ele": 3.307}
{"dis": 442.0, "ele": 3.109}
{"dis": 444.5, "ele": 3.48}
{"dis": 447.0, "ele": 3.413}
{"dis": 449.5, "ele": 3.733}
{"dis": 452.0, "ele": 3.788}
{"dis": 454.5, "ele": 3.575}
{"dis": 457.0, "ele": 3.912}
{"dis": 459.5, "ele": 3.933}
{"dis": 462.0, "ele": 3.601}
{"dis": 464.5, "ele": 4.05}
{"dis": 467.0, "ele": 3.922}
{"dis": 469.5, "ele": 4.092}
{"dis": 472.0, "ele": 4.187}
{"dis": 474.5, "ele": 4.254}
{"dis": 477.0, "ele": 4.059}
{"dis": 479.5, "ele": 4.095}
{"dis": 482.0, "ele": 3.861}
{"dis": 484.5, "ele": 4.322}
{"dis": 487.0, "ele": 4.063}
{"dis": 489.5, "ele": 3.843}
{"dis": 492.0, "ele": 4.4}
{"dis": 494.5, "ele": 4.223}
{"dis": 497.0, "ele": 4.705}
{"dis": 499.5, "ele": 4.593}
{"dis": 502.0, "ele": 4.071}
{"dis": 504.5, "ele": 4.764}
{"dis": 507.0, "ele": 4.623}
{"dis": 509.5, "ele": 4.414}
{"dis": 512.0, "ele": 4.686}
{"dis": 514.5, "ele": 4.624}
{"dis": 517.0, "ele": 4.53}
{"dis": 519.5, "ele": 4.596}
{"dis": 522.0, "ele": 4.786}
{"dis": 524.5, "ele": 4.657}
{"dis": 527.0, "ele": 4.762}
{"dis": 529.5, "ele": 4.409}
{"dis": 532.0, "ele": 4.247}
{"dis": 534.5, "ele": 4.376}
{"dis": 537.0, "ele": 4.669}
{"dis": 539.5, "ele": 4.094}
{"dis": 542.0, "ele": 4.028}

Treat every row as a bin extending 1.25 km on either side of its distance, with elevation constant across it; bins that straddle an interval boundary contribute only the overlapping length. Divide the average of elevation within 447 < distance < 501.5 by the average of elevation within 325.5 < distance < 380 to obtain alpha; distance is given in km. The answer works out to 1.5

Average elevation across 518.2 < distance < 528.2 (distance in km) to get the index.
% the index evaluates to 4.7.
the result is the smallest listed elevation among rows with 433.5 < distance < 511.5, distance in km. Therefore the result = 3.056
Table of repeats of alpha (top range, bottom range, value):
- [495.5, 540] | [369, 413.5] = 1.69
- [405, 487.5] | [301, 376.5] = 1.28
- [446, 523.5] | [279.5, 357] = 1.54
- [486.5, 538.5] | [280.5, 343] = 1.63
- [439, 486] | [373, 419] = 1.41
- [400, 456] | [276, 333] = 1.11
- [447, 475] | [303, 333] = 1.38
